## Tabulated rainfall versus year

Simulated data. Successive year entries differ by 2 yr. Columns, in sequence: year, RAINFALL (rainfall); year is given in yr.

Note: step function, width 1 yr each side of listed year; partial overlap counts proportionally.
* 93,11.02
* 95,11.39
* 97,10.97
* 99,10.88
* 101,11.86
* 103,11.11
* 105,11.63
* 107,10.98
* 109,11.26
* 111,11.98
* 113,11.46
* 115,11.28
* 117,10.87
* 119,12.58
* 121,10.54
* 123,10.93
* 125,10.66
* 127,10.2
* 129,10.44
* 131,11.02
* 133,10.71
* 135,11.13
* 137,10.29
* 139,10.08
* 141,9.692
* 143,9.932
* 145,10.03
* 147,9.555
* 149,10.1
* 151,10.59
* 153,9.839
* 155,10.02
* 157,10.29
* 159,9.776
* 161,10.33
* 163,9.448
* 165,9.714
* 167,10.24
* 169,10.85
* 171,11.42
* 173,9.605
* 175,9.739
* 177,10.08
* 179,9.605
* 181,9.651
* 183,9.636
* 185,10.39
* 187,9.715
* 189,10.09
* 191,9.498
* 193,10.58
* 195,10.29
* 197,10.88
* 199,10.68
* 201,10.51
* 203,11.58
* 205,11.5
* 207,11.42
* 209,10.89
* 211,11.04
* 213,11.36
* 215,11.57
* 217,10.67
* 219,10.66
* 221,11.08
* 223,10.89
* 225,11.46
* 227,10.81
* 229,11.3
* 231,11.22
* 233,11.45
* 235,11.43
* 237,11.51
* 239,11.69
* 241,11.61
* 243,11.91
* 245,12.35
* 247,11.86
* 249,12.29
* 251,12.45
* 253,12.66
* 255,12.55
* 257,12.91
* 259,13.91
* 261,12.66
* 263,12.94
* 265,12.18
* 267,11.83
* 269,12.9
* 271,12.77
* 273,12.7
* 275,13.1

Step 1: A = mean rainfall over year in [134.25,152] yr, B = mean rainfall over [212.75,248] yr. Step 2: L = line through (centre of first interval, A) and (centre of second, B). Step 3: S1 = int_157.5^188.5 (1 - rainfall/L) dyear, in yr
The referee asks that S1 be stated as 1.6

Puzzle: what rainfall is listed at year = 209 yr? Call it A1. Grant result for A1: 10.89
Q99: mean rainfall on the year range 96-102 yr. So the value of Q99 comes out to 11.2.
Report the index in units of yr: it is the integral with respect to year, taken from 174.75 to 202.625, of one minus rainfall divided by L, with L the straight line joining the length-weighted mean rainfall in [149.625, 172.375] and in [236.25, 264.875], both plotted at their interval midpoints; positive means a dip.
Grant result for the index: 1.9 yr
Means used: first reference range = 10.2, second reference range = 12.4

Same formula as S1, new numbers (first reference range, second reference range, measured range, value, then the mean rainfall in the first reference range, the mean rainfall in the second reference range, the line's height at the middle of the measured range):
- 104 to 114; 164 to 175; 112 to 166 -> 2.3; 11.5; 10.3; 10.9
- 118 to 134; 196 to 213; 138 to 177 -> 3.2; 10.9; 11.1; 11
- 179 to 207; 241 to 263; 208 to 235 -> 0.7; 10.4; 12.5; 11.4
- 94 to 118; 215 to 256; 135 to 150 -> 1.8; 11.3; 11.6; 11.4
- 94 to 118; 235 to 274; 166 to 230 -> 7.3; 11.3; 12.4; 12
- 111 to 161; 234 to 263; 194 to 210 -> 0.8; 10.5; 12.3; 11.6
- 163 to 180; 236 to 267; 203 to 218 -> 0.0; 10.1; 12.3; 11.2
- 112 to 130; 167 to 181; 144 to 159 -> 0.7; 11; 10.2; 10.5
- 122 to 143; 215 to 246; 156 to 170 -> 0.9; 10.5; 11.3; 10.8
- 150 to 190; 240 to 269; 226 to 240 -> 0.6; 10.1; 12.5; 11.8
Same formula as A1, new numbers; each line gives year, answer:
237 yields 11.51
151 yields 10.59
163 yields 9.448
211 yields 11.04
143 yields 9.932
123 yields 10.93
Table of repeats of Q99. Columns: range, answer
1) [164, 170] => 10.3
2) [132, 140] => 10.6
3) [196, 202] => 10.7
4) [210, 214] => 11.2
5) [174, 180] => 9.81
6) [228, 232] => 11.3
